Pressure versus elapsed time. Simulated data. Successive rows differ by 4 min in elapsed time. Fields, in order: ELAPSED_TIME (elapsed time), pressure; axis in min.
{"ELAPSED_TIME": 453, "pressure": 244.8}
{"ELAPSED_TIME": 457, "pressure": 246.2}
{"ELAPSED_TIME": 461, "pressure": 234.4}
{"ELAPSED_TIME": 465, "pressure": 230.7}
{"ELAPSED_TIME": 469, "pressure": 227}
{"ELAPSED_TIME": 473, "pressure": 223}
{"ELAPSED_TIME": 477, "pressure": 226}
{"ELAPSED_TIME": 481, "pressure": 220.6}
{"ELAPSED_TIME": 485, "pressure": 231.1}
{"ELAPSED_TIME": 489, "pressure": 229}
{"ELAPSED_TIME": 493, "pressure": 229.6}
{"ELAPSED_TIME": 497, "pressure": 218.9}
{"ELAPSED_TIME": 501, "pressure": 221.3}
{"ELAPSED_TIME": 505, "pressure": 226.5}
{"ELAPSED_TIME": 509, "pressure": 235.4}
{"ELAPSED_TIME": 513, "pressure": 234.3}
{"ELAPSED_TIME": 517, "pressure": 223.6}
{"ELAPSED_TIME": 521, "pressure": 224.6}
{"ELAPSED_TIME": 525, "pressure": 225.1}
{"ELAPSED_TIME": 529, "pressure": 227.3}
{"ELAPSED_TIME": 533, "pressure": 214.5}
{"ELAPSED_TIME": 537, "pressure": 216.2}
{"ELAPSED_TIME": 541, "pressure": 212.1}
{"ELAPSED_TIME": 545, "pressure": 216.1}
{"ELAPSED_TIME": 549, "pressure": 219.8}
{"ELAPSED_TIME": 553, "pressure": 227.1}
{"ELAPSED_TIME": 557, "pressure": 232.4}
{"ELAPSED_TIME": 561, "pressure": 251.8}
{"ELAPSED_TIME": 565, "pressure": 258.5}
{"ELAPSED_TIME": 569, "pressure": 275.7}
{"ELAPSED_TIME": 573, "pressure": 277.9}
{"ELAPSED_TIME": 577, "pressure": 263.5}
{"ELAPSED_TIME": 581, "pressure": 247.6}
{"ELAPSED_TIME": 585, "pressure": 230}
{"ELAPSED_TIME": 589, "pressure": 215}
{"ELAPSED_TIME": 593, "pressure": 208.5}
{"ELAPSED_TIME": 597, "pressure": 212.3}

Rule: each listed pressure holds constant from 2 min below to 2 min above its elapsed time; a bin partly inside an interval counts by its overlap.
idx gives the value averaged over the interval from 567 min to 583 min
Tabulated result 266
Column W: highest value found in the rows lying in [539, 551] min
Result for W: 219.8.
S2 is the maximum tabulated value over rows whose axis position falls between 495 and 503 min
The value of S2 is 221.3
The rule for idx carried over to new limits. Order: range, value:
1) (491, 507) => 224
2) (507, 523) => 229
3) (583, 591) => 222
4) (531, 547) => 215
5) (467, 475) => 225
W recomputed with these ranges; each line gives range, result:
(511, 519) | 234.3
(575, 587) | 263.5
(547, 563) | 251.8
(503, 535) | 235.4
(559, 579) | 277.9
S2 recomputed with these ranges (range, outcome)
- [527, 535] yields 227.3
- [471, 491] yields 231.1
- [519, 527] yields 225.1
